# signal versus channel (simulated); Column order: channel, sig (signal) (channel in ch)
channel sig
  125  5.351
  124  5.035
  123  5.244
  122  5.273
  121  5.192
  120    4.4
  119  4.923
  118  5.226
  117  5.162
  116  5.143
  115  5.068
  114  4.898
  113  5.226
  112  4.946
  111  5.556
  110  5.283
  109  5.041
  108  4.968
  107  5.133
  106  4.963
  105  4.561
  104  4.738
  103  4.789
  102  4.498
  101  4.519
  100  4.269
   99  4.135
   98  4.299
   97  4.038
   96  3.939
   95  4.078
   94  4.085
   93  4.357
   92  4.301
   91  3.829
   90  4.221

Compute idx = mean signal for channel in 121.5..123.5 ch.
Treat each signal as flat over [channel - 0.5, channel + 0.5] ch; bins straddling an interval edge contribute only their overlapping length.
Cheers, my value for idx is 5.26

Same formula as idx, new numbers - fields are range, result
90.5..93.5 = 4.16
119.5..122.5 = 4.96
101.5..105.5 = 4.65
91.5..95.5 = 4.21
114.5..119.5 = 5.1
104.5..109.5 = 4.93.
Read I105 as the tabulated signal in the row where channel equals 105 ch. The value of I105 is 4.561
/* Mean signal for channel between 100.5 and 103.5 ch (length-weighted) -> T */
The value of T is 4.6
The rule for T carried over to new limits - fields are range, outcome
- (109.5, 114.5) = 5.18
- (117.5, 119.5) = 5.07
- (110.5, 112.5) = 5.25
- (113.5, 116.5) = 5.04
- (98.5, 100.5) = 4.2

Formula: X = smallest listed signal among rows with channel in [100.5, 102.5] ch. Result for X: 4.498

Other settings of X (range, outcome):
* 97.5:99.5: 4.135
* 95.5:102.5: 3.939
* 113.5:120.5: 4.4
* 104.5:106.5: 4.561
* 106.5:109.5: 4.968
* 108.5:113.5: 4.946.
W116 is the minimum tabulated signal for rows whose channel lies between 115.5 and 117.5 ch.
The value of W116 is 5.143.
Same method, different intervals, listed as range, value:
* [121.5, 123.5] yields 5.244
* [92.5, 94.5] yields 4.085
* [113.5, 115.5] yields 4.898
